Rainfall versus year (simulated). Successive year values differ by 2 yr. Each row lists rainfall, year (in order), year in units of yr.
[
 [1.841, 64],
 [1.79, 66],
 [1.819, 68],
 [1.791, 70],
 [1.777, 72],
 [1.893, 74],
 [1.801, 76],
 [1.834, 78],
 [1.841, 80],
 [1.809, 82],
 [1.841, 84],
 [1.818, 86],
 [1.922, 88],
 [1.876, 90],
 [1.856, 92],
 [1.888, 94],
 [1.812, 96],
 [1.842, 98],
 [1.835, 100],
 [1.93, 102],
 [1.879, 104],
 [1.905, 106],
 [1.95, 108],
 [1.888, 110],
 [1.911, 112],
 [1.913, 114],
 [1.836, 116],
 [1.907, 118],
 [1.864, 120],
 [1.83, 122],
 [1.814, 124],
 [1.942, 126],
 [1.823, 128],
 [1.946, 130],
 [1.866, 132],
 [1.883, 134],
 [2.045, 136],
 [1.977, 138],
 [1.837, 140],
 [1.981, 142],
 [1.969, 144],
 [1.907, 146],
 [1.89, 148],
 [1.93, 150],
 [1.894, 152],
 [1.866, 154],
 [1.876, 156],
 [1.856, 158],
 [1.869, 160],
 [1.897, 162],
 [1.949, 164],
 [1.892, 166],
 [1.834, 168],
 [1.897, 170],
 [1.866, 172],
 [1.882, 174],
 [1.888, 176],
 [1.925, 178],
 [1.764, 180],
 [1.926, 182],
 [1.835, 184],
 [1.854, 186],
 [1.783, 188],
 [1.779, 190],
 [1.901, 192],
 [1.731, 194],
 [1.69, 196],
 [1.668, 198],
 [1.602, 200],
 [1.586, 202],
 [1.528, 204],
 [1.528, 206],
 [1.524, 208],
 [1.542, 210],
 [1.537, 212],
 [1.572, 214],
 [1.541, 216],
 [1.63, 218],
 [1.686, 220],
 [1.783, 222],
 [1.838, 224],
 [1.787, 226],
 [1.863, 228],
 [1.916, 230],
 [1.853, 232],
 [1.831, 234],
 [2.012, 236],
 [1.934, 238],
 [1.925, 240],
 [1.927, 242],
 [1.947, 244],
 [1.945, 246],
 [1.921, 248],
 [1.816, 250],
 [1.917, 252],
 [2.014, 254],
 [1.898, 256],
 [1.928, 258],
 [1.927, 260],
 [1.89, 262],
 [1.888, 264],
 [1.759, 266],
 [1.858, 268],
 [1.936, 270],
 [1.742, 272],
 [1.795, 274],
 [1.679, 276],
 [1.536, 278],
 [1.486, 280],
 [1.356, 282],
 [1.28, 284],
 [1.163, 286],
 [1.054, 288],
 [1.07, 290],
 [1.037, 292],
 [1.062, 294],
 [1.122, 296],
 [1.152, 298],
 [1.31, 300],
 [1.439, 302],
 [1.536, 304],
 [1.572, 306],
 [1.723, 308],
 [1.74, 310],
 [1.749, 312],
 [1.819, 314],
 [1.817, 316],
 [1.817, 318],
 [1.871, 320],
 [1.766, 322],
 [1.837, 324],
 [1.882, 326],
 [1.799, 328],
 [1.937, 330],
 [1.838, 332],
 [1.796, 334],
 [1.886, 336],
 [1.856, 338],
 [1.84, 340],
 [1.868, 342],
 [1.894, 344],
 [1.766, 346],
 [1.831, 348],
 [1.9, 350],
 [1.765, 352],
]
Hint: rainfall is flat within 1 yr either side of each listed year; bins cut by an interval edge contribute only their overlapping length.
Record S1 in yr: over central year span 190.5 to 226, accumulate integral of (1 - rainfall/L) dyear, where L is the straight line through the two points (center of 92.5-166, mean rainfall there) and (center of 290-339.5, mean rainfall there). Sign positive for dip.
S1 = 2.7 yr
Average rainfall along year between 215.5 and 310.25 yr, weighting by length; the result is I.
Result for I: 1.67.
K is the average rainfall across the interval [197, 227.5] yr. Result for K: 1.63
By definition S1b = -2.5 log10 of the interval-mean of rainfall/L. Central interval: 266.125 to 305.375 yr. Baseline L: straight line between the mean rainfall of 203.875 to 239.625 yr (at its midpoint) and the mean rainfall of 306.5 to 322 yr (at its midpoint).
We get 0.24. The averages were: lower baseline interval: 1.73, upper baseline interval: 1.78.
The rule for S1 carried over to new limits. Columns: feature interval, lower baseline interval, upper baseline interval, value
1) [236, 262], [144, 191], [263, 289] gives -4.3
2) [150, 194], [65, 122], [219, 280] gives -0.3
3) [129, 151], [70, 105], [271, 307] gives -2.7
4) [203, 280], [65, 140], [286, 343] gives -4.3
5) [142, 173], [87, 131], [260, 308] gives -2.2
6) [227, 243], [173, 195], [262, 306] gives -2.6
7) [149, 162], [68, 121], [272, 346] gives -0.7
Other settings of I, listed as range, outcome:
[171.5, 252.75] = 1.78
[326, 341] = 1.85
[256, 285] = 1.72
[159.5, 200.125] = 1.83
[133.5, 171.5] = 1.91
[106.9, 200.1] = 1.87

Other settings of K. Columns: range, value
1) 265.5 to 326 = 1.54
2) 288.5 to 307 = 1.25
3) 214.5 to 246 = 1.83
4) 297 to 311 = 1.5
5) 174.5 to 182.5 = 1.87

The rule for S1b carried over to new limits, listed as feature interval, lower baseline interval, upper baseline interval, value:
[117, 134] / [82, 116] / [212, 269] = 0.00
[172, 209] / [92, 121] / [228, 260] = 0.09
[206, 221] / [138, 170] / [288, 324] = 0.11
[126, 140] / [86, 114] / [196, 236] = -0.05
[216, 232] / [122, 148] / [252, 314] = -0.04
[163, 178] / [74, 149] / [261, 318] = -0.07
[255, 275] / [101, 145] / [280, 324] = -0.20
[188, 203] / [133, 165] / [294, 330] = 0.07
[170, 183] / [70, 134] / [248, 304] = -0.08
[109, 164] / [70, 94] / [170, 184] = -0.02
